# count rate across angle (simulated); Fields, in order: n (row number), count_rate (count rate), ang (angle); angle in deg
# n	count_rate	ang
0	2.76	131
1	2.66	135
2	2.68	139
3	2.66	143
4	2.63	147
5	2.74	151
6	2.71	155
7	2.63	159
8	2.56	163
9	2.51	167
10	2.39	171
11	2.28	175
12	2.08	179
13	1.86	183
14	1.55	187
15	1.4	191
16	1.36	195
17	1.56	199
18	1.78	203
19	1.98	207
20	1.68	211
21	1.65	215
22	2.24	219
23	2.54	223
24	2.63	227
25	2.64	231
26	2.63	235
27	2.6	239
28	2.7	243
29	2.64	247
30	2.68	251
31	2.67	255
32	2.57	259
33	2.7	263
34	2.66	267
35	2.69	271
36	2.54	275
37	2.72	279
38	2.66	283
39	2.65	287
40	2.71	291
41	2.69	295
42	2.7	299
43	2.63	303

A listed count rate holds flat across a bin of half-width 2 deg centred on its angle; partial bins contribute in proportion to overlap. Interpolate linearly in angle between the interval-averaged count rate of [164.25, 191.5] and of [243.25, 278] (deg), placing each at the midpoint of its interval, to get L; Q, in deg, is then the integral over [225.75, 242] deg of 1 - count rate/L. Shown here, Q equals -1.14 deg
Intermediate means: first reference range 2.06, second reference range 2.65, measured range 2.63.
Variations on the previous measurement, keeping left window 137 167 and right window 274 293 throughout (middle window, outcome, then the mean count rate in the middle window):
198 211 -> 4.3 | 1.78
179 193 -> 5.2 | 1.67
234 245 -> 0.1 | 2.64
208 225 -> 4.0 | 2.02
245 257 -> 0.0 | 2.66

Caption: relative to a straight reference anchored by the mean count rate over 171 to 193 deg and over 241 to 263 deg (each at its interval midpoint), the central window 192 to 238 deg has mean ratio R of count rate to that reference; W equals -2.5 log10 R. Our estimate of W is 0.11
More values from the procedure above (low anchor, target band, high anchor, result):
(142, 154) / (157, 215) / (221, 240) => 0.33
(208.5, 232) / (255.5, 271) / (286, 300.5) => -0.07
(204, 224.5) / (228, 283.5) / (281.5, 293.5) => -0.12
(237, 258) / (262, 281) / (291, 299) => 0.01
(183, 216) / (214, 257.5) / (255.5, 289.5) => -0.18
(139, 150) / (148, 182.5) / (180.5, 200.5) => -0.14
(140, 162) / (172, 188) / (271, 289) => 0.31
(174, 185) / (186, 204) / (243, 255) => 0.40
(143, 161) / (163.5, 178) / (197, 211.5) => -0.02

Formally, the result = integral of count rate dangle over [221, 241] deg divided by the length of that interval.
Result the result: 2.61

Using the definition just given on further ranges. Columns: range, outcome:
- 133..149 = 2.66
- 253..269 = 2.65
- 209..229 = 2.15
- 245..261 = 2.64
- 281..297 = 2.68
